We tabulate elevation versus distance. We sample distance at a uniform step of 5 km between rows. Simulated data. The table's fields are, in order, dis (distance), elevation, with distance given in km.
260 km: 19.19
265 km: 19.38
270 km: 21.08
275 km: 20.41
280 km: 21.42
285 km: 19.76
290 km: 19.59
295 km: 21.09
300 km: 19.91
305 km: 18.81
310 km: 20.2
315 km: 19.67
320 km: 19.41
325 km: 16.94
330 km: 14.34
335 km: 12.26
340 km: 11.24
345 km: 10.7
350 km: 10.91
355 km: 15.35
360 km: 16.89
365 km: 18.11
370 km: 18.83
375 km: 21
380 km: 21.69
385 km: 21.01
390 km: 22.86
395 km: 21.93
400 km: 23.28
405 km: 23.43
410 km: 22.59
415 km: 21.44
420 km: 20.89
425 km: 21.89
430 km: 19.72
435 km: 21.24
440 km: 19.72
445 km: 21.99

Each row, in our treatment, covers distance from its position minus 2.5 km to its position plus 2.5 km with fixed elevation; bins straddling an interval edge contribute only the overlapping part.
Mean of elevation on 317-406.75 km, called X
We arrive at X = 17.8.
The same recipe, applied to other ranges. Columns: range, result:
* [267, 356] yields 17.4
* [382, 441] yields 21.7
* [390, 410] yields 22.8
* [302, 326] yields 19.2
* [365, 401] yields 21.2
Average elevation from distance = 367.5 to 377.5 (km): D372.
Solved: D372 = 19.9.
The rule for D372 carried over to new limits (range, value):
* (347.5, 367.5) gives 15.3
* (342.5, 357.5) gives 12.3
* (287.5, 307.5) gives 19.9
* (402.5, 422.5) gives 22.1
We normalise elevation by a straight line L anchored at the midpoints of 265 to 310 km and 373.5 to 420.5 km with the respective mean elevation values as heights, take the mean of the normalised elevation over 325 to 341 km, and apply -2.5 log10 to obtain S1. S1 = 0.48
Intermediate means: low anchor 20.2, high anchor 22.1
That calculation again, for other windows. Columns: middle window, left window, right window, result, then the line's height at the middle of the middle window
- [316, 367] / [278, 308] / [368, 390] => 0.36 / 20.6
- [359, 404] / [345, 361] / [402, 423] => -0.18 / 17.7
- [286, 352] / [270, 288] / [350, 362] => 0.08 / 17.7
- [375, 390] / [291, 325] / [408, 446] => -0.05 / 20.6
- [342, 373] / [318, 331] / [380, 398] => 0.28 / 19.6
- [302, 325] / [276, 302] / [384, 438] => 0.08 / 20.7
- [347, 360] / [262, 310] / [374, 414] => 0.48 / 21.5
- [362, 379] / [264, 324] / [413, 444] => 0.06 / 20.5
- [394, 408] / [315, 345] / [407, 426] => -0.12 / 20.5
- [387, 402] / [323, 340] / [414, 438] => -0.21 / 18.6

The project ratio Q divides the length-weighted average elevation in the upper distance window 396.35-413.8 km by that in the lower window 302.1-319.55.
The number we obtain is 1.17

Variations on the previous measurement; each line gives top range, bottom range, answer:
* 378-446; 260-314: 1.08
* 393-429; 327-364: 1.66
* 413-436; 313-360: 1.44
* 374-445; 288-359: 1.32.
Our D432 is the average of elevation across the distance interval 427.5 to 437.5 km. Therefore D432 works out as 20.5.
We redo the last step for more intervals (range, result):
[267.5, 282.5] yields 21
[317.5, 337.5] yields 15.7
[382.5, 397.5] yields 21.9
